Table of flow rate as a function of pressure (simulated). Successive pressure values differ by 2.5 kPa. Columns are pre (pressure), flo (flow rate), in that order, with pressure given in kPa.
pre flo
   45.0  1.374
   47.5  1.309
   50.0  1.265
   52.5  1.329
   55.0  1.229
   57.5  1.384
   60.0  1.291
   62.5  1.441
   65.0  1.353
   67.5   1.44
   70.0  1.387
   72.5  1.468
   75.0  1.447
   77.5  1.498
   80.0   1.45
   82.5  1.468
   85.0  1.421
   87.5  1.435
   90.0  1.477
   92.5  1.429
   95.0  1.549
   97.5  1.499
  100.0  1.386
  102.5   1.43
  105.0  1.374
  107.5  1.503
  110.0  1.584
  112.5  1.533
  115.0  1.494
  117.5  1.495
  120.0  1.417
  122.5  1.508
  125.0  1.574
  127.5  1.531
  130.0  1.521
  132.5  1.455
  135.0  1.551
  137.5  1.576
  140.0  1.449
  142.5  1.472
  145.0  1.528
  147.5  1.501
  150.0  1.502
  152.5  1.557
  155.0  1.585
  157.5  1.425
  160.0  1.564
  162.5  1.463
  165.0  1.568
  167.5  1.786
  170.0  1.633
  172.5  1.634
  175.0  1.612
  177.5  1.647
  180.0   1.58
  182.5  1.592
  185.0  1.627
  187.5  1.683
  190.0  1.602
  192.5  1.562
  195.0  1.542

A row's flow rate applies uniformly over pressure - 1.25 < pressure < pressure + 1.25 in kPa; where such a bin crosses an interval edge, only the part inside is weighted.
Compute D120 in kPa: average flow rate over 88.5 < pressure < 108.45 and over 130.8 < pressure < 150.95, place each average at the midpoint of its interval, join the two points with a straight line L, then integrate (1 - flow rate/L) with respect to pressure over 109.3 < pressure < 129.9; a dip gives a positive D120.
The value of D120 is -0.5 kPa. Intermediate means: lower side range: 1.45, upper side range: 1.5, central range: 1.52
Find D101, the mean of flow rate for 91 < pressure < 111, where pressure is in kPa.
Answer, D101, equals 1.47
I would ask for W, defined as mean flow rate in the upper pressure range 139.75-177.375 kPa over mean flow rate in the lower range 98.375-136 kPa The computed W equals 1.05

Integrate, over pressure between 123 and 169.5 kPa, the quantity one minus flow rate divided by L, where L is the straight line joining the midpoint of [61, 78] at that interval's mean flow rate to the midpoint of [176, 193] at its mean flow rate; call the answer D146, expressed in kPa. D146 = 0.6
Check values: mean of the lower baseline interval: 1.43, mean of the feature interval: 1.53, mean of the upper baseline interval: 1.62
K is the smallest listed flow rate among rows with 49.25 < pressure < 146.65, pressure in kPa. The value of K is 1.229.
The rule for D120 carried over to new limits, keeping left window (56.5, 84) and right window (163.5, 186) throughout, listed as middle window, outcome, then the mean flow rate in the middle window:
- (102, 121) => 0.3 kPa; 1.48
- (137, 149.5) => 0.5 kPa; 1.5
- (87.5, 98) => -0.1 kPa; 1.48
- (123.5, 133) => 0.1 kPa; 1.53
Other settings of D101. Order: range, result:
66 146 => 1.48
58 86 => 1.42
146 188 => 1.58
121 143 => 1.52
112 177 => 1.54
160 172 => 1.61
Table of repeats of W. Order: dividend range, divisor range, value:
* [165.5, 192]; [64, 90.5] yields 1.14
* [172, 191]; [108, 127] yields 1.07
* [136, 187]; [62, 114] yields 1.08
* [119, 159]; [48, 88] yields 1.09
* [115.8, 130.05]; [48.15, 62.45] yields 1.15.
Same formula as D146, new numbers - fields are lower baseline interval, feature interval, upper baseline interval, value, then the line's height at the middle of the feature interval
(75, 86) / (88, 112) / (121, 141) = 0.2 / 1.48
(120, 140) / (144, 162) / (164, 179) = 0.8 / 1.59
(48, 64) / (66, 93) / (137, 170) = -1.4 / 1.38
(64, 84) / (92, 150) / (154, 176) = 0.8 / 1.51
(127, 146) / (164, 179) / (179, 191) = -0.6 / 1.59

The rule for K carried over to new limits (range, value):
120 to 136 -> 1.417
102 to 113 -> 1.374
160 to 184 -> 1.463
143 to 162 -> 1.425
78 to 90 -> 1.421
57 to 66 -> 1.291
